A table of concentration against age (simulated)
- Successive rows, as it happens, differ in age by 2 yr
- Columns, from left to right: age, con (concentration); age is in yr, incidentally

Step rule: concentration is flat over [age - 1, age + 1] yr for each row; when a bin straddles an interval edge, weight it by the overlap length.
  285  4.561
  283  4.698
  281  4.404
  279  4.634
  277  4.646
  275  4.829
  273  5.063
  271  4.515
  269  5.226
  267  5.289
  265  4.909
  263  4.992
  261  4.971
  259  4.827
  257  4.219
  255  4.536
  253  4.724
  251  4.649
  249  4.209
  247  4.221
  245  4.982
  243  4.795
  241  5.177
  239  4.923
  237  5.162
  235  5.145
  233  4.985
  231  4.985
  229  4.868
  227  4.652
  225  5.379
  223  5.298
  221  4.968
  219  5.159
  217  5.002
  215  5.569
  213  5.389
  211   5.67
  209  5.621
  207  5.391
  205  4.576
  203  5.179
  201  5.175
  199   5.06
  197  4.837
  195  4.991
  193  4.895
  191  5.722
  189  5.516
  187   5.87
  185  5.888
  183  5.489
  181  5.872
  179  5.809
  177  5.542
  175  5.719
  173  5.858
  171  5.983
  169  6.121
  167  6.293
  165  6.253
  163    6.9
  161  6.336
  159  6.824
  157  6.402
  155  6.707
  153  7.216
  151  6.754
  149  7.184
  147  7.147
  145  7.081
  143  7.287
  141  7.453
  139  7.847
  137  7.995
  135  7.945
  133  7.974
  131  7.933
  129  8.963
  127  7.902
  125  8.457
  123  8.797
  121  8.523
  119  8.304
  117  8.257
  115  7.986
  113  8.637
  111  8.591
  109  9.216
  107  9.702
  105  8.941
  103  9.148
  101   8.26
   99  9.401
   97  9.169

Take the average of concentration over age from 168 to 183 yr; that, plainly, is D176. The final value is 5.82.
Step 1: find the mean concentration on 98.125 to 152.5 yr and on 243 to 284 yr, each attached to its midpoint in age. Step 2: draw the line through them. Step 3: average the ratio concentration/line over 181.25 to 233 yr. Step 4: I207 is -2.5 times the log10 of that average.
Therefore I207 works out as 0.169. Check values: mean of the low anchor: 8.2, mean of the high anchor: 4.73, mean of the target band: 5.25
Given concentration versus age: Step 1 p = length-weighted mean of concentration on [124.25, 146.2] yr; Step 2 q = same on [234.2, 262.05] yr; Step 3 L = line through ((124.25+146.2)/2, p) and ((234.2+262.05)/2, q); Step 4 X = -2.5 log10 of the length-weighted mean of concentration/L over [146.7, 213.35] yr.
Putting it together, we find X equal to 0.13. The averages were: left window 7.88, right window 4.75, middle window 5.88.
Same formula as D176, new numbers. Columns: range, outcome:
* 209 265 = 4.95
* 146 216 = 5.88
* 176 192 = 5.71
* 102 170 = 7.74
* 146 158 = 6.9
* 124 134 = 8.25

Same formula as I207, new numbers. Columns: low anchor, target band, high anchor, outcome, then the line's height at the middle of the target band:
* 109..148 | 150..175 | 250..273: 0.13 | 7.25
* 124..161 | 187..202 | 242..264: 0.18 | 6.14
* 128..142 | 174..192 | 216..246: 0.14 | 6.52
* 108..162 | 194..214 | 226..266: 0.14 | 5.92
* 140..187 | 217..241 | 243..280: 0.05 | 5.31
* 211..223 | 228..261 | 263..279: 0.07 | 5.08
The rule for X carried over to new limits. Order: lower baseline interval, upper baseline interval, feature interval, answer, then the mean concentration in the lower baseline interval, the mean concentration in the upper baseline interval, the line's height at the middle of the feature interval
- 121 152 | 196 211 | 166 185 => 0.07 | 7.81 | 5.16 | 6.26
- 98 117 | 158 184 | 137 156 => -0.01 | 8.84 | 6.08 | 7.14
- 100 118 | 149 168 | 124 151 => -0.03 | 8.75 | 6.66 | 7.55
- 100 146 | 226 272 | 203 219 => 0.11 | 8.31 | 4.82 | 5.88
